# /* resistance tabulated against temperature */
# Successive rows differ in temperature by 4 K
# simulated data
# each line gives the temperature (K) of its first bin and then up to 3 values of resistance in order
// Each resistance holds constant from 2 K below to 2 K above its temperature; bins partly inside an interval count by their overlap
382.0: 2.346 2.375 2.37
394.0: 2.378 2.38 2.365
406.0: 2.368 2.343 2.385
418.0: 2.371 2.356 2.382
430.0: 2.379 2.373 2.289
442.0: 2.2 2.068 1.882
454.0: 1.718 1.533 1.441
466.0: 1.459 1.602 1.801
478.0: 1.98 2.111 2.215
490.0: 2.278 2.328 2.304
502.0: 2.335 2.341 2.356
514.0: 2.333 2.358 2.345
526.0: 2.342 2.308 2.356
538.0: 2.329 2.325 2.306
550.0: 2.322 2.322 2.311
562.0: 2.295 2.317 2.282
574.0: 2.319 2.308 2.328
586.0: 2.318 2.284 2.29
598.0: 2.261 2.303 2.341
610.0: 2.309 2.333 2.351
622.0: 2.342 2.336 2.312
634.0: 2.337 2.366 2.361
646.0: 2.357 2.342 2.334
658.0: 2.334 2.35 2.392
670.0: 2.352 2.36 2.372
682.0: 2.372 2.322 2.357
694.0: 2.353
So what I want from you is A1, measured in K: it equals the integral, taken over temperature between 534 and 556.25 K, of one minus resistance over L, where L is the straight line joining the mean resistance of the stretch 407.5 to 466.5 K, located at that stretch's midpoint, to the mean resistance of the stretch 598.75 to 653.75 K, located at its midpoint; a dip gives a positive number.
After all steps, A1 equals -0.9 K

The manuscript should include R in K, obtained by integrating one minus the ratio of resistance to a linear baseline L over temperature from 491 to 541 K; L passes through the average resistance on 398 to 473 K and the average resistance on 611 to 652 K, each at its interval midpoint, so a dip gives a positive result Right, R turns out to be -3.2 K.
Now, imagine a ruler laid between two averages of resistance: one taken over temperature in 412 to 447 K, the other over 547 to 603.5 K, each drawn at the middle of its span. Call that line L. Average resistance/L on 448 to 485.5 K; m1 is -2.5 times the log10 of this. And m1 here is 0.31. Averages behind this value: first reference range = 2.32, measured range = 1.74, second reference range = 2.3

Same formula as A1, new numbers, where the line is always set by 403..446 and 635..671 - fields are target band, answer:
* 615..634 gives 0.1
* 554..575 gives 0.4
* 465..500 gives 4.7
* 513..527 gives 0.0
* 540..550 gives 0.1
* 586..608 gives 0.5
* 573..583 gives 0.1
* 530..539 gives 0.0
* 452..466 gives 4.7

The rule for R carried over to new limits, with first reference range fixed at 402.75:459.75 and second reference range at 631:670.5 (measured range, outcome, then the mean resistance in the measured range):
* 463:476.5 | 3.66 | 1.62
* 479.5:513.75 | -0.60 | 2.28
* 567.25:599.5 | 0.05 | 2.3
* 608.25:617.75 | -0.01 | 2.33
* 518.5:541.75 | -0.73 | 2.34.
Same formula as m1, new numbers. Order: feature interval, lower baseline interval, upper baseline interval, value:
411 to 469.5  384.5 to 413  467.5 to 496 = 0.08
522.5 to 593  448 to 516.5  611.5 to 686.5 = -0.08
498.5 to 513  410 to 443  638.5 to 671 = 0.00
